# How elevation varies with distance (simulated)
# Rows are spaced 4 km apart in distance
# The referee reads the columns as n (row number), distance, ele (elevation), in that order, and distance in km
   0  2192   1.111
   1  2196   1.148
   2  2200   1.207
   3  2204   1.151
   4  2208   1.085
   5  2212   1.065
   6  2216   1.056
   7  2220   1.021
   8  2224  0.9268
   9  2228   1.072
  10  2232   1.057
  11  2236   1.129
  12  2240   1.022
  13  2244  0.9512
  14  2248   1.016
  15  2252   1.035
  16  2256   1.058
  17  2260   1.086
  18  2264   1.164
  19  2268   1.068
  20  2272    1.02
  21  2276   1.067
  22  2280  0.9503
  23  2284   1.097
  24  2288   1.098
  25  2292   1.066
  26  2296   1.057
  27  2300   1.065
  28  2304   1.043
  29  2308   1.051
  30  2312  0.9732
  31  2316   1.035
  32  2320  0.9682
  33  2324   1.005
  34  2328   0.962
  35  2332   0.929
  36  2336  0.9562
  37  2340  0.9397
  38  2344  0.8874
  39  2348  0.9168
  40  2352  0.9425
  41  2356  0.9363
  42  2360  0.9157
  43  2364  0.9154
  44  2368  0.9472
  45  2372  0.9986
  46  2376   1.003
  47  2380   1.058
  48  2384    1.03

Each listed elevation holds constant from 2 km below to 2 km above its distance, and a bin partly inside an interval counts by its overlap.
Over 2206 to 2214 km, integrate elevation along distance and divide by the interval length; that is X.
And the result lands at 1.07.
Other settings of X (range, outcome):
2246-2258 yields 1.04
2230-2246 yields 1.04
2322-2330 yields 0.983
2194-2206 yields 1.17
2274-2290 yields 1.05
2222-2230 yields 0.999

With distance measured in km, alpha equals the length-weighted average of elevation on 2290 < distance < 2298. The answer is 1.06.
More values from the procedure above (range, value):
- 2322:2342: 0.958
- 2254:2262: 1.07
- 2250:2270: 1.08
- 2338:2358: 0.925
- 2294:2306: 1.05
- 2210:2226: 1.02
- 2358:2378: 0.956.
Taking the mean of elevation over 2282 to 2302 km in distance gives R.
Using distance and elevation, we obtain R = 1.08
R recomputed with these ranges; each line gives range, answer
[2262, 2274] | 1.08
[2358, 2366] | 0.916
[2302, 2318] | 1.03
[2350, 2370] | 0.931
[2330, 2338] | 0.943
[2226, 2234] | 1.06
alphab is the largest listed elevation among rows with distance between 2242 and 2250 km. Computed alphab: 1.016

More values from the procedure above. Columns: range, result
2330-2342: 0.9562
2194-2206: 1.207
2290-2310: 1.066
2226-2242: 1.129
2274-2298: 1.098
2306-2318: 1.051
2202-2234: 1.151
